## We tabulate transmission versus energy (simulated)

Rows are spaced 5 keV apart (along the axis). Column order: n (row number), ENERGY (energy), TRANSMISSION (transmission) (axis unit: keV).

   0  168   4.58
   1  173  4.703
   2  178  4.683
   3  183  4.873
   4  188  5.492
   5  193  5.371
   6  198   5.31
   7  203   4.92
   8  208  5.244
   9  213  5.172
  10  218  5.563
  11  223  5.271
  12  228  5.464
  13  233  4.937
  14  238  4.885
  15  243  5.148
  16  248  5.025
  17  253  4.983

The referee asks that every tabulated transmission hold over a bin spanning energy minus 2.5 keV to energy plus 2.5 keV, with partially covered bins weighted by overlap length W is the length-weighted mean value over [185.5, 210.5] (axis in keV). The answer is 5.27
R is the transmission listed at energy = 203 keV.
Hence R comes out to 4.92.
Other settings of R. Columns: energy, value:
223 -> 5.271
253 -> 4.983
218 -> 5.563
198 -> 5.31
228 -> 5.464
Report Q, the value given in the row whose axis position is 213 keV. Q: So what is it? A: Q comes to 5.172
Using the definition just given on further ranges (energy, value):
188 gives 5.492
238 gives 4.885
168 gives 4.58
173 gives 4.703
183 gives 4.873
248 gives 5.025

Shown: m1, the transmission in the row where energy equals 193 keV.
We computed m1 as 5.371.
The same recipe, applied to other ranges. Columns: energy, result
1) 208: 5.244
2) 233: 4.937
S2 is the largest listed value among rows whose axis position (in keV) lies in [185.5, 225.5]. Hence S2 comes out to 5.563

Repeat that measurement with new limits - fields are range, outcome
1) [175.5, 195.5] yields 5.492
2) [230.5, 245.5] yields 5.148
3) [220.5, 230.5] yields 5.464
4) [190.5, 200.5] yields 5.371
